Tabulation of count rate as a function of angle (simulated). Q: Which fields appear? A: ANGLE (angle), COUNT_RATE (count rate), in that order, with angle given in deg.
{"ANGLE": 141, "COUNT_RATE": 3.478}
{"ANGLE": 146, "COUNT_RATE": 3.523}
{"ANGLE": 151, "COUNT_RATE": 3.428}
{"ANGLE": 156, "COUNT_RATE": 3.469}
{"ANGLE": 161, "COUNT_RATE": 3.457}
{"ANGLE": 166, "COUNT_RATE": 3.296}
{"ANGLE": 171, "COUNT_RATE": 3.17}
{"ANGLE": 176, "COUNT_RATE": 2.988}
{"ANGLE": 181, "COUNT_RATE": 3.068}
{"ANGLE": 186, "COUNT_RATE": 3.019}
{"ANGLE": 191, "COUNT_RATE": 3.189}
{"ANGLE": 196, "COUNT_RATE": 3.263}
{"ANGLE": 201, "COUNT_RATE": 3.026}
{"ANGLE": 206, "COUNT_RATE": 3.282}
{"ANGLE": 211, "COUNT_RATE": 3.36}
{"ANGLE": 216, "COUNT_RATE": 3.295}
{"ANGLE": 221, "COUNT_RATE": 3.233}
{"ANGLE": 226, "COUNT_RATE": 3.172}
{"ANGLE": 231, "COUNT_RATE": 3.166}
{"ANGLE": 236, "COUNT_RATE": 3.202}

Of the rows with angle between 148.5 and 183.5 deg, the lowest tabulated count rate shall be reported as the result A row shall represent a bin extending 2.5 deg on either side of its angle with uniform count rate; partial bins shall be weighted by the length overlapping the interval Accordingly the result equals 2.988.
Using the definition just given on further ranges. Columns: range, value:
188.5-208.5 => 3.026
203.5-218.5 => 3.282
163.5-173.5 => 3.17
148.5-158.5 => 3.428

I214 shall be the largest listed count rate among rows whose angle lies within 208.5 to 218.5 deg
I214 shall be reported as 3.36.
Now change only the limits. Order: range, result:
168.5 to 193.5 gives 3.189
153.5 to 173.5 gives 3.469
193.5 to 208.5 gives 3.282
